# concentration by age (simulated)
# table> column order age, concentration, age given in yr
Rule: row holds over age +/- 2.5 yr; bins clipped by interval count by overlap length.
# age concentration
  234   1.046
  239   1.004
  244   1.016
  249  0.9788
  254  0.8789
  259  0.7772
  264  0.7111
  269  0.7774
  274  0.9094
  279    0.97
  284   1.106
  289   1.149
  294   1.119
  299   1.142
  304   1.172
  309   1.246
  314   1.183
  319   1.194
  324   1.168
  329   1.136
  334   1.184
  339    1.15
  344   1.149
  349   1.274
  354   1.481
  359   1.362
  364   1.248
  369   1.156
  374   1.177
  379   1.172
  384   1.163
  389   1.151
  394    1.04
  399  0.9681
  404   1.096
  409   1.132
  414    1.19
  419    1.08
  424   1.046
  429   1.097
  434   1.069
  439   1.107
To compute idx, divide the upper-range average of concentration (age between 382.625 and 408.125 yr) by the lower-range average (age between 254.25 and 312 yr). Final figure 1.1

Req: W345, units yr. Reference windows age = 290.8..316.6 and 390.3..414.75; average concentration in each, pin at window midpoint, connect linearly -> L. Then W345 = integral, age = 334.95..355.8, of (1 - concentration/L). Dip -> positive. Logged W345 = -2.2 yr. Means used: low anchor 1.17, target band 1.25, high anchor 1.08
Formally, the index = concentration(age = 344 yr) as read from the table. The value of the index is 1.149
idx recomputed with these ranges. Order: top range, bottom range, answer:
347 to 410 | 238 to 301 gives 1.23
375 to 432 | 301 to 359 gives 0.91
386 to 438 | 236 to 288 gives 1.18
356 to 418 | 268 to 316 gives 1.06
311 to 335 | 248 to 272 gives 1.44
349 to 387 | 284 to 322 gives 1.07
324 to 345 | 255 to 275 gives 1.46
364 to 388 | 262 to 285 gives 1.33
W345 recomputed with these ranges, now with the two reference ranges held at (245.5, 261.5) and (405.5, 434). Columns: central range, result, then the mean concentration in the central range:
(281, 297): -3.2 yr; 1.12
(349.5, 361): -4.3 yr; 1.4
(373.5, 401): -1.2 yr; 1.11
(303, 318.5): -3.9 yr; 1.2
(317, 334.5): -3.3 yr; 1.17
